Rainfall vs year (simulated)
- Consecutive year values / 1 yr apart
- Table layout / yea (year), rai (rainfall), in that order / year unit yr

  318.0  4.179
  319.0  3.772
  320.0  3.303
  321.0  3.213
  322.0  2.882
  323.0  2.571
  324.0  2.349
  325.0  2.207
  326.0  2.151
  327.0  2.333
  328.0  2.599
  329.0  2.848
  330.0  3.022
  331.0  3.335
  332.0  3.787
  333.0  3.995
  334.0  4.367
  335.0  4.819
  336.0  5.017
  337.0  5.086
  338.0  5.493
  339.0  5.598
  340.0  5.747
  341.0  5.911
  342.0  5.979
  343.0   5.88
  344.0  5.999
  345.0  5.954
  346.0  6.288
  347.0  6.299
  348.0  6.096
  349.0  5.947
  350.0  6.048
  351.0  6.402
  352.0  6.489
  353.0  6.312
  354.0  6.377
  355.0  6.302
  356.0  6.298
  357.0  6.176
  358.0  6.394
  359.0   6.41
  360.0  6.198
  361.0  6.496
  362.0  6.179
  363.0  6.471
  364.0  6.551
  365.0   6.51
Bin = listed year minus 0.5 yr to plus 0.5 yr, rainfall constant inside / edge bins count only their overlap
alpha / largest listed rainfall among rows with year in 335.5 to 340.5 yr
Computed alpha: 5.747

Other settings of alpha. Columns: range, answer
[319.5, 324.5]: 3.303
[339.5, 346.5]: 6.288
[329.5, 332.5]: 3.787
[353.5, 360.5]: 6.41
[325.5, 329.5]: 2.848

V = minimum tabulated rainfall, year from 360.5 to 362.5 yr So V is 6.179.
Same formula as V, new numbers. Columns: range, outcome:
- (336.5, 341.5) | 5.086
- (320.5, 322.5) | 2.882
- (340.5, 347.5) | 5.88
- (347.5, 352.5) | 5.947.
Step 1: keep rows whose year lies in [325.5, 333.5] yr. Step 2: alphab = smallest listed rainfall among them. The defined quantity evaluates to 2.151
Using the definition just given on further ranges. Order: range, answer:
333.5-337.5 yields 4.367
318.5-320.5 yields 3.303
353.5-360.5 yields 6.176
